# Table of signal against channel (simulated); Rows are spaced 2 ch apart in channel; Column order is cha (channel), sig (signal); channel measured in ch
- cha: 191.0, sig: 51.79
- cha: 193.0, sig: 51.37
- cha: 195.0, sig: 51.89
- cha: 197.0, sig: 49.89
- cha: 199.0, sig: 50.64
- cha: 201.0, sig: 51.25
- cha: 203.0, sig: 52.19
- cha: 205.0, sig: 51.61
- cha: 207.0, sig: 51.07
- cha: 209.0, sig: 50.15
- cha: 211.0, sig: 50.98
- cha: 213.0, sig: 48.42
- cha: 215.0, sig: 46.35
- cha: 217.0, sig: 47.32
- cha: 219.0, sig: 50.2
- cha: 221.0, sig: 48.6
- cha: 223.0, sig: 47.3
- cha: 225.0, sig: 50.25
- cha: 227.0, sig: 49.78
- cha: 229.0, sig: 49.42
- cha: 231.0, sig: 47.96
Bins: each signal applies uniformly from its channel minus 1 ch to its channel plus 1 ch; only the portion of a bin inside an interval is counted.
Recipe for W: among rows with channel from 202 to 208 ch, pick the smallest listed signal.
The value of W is 51.07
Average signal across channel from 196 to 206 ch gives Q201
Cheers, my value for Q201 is 51.1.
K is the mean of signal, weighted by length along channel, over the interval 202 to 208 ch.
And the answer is 51.6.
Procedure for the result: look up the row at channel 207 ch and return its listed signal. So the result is 51.07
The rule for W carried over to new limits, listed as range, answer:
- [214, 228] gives 46.35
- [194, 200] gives 49.89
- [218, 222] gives 48.6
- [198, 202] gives 50.64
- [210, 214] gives 48.42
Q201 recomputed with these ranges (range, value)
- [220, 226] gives 48.7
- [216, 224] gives 48.4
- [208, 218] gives 48.6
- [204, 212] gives 51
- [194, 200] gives 50.8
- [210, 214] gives 49.7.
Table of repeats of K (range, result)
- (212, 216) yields 47.4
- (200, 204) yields 51.7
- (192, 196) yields 51.6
